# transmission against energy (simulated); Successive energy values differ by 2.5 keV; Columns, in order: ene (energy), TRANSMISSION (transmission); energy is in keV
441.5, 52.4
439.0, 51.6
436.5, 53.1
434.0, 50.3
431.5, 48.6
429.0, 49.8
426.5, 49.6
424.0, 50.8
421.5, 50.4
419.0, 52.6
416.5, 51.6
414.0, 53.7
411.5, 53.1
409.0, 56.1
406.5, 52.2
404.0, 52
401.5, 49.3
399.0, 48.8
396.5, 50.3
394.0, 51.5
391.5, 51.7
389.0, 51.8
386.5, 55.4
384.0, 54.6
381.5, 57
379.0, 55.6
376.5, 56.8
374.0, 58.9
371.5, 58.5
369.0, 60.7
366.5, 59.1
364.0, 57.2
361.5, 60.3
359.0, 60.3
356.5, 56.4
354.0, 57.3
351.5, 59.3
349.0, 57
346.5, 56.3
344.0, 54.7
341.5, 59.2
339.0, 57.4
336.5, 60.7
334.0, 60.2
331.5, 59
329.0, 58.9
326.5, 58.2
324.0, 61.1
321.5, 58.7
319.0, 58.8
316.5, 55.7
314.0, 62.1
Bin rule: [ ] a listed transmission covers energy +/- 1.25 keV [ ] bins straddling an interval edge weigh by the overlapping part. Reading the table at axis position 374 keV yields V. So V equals 58.9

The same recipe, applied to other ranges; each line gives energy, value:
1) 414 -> 53.7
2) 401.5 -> 49.3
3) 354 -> 57.3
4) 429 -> 49.8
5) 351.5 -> 59.3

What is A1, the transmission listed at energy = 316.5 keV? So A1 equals 55.7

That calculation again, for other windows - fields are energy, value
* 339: 57.4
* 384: 54.6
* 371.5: 58.5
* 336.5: 60.7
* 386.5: 55.4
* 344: 54.7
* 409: 56.1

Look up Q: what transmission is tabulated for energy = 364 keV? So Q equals 57.2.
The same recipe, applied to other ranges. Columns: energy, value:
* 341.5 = 59.2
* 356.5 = 56.4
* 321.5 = 58.7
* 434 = 50.3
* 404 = 52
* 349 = 57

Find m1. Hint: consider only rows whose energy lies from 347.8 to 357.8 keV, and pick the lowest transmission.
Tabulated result 56.4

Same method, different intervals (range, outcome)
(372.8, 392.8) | 51.7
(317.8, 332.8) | 58.2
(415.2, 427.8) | 49.6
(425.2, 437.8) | 48.6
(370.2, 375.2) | 58.5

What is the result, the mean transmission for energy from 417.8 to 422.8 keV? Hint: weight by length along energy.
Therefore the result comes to 51.5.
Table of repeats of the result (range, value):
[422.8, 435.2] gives 49.8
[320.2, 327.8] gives 59.3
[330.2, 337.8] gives 59.9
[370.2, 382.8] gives 57.4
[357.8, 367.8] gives 59.2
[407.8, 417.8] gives 53.6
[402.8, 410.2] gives 53.4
